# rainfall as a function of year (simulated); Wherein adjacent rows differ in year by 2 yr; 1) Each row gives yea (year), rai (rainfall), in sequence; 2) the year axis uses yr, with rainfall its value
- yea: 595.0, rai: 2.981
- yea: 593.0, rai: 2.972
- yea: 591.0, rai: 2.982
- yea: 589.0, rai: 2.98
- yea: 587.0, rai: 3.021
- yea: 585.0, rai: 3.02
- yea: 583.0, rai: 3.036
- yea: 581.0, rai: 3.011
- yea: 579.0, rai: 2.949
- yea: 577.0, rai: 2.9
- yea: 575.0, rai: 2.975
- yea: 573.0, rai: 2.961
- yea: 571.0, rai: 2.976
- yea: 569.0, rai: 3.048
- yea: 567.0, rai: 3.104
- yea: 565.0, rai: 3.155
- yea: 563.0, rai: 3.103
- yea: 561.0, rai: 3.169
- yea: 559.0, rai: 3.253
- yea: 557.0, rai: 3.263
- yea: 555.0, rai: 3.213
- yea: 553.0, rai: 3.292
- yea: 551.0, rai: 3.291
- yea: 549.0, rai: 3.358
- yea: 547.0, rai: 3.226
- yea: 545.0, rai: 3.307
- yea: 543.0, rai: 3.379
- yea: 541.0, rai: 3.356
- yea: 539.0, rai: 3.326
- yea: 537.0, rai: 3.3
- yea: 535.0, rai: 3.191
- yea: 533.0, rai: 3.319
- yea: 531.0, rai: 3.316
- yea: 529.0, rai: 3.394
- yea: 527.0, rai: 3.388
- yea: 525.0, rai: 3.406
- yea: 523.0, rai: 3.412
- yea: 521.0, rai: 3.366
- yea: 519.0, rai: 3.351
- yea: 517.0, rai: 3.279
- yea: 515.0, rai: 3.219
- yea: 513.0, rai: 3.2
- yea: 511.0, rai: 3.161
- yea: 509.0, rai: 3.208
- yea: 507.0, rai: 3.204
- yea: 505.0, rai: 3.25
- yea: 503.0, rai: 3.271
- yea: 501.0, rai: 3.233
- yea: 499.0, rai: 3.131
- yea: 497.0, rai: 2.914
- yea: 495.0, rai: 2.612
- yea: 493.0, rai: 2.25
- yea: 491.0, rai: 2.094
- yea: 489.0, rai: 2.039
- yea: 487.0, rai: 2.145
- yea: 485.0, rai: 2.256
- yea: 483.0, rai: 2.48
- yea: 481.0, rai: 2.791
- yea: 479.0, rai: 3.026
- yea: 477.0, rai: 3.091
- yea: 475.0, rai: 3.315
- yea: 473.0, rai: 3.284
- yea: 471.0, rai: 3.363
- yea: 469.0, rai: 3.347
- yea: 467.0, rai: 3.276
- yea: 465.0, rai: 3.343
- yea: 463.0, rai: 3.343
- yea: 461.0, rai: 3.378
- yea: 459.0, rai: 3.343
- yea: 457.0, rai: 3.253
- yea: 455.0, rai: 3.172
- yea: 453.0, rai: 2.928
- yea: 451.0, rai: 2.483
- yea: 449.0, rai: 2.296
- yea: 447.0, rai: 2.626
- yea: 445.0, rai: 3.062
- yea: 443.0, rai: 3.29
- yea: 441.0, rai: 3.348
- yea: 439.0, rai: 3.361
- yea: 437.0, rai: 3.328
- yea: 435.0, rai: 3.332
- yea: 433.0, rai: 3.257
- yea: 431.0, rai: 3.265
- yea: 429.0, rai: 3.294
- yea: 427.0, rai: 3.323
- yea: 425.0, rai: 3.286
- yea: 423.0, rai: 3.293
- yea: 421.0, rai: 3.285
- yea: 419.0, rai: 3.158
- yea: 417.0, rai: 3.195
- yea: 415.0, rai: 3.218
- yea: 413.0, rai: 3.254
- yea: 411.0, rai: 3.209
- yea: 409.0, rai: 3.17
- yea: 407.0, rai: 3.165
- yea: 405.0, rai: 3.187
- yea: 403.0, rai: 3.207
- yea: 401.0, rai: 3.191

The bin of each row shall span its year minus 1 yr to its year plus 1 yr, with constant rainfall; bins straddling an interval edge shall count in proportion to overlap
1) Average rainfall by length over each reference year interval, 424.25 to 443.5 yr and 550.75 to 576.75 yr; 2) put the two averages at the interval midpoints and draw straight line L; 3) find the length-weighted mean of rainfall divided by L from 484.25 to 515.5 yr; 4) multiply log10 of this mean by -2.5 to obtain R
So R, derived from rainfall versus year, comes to 0.14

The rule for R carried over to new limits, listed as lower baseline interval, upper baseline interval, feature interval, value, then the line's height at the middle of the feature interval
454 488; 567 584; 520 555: -0.106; 3.02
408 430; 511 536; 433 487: 0.070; 3.27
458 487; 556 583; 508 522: -0.062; 3.08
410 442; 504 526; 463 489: 0.112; 3.28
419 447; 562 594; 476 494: 0.274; 3.17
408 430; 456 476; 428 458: 0.067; 3.29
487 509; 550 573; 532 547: -0.094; 3.03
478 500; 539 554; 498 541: -0.122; 2.94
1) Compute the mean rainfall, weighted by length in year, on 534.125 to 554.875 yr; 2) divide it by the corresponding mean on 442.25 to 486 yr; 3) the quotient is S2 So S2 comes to 1.1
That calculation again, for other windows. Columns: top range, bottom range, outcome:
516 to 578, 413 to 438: 0.99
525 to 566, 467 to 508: 1.15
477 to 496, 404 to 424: 0.76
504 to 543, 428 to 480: 1.04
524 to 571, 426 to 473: 1.03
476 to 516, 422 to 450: 0.89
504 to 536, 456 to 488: 1.07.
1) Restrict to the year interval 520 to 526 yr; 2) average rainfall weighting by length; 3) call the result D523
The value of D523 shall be 3.39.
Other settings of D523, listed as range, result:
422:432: 3.29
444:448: 2.84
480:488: 2.42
